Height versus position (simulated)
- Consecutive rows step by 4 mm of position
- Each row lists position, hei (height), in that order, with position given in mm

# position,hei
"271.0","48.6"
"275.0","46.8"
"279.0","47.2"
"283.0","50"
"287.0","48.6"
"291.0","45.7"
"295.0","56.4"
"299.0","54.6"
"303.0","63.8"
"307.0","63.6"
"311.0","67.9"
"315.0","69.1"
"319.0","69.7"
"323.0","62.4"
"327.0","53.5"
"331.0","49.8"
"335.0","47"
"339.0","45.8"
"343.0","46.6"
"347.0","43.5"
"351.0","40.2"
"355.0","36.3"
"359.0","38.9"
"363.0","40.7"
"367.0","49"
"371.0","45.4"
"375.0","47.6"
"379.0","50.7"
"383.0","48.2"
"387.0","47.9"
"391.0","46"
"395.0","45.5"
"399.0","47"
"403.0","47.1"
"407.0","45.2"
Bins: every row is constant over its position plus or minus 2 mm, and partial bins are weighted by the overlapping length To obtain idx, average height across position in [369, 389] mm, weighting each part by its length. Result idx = 48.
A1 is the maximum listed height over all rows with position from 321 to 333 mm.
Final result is 62.4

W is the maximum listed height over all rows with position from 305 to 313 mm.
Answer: 67.9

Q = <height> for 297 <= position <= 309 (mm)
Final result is 60.7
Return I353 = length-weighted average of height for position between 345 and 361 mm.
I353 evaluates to 39.7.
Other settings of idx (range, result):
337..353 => 44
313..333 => 60.9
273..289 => 48.1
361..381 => 46.7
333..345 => 46.5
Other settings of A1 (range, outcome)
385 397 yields 47.9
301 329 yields 69.7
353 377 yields 49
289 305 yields 63.8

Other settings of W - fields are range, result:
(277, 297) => 56.4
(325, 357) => 53.5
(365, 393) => 50.7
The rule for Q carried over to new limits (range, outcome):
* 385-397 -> 46.5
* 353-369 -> 41.2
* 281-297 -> 50.2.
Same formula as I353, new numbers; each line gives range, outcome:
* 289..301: 52.2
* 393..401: 46.2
